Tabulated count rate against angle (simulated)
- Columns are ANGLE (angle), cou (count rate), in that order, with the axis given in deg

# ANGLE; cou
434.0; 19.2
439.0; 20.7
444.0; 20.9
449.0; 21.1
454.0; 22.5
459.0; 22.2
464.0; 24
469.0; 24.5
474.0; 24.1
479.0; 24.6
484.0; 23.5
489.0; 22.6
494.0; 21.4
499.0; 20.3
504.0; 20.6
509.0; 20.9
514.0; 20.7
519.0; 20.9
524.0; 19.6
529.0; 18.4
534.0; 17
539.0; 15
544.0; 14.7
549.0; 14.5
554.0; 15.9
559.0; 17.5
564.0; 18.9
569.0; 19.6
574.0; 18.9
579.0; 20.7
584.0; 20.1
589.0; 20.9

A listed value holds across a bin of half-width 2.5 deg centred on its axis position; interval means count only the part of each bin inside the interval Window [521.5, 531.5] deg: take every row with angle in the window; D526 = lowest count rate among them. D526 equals 18.4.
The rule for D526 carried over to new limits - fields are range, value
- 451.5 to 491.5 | 22.2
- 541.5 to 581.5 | 14.5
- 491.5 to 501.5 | 20.3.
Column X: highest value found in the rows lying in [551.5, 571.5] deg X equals 19.6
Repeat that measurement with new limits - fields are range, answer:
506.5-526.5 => 20.9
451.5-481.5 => 24.6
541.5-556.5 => 15.9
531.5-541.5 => 17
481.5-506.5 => 23.5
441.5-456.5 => 22.5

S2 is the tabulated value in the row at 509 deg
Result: 20.9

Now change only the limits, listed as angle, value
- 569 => 19.6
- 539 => 15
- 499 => 20.3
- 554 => 15.9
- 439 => 20.7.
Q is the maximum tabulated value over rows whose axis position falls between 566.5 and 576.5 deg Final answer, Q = 19.6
